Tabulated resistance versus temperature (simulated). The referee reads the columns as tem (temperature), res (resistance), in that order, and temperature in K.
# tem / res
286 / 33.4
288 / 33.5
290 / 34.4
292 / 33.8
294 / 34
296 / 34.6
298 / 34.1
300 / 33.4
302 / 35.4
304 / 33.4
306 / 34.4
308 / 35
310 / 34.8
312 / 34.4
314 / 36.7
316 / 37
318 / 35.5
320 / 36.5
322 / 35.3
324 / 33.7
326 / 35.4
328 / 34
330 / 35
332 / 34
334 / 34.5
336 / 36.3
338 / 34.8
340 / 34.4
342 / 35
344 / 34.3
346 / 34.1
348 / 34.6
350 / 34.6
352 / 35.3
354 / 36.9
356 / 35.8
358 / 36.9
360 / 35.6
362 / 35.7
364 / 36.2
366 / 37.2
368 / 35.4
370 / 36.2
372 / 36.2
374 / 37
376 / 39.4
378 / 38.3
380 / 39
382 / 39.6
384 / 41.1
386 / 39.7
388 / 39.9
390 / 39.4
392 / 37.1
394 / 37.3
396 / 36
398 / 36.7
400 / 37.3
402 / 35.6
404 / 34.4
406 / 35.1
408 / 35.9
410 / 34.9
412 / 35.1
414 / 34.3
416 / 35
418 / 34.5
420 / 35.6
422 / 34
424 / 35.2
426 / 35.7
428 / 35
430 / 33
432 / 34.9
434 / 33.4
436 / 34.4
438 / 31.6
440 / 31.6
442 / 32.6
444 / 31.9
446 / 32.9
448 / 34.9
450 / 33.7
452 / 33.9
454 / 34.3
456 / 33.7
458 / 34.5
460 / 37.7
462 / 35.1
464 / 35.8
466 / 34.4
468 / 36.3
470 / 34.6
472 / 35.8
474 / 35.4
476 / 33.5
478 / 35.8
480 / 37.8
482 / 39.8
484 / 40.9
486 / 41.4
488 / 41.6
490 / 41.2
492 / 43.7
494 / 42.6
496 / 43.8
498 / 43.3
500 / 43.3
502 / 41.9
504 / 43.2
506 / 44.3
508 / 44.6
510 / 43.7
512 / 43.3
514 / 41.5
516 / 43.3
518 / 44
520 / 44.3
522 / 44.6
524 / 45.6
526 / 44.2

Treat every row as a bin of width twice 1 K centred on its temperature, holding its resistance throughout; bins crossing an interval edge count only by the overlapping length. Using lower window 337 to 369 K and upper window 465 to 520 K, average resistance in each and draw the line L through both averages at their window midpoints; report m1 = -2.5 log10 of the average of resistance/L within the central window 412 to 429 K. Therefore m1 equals 0.09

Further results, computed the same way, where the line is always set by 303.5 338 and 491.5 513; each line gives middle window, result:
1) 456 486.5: 0.155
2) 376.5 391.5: -0.042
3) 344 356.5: 0.040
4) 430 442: 0.215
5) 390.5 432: 0.110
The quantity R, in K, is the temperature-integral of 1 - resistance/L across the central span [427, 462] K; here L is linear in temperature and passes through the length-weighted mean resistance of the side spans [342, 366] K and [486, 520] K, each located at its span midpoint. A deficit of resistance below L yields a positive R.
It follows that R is 5.5 K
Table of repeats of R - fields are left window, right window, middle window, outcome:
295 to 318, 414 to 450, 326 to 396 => -4.1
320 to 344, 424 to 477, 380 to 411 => -2.6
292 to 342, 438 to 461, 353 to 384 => -2.5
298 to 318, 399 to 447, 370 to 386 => -1.9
